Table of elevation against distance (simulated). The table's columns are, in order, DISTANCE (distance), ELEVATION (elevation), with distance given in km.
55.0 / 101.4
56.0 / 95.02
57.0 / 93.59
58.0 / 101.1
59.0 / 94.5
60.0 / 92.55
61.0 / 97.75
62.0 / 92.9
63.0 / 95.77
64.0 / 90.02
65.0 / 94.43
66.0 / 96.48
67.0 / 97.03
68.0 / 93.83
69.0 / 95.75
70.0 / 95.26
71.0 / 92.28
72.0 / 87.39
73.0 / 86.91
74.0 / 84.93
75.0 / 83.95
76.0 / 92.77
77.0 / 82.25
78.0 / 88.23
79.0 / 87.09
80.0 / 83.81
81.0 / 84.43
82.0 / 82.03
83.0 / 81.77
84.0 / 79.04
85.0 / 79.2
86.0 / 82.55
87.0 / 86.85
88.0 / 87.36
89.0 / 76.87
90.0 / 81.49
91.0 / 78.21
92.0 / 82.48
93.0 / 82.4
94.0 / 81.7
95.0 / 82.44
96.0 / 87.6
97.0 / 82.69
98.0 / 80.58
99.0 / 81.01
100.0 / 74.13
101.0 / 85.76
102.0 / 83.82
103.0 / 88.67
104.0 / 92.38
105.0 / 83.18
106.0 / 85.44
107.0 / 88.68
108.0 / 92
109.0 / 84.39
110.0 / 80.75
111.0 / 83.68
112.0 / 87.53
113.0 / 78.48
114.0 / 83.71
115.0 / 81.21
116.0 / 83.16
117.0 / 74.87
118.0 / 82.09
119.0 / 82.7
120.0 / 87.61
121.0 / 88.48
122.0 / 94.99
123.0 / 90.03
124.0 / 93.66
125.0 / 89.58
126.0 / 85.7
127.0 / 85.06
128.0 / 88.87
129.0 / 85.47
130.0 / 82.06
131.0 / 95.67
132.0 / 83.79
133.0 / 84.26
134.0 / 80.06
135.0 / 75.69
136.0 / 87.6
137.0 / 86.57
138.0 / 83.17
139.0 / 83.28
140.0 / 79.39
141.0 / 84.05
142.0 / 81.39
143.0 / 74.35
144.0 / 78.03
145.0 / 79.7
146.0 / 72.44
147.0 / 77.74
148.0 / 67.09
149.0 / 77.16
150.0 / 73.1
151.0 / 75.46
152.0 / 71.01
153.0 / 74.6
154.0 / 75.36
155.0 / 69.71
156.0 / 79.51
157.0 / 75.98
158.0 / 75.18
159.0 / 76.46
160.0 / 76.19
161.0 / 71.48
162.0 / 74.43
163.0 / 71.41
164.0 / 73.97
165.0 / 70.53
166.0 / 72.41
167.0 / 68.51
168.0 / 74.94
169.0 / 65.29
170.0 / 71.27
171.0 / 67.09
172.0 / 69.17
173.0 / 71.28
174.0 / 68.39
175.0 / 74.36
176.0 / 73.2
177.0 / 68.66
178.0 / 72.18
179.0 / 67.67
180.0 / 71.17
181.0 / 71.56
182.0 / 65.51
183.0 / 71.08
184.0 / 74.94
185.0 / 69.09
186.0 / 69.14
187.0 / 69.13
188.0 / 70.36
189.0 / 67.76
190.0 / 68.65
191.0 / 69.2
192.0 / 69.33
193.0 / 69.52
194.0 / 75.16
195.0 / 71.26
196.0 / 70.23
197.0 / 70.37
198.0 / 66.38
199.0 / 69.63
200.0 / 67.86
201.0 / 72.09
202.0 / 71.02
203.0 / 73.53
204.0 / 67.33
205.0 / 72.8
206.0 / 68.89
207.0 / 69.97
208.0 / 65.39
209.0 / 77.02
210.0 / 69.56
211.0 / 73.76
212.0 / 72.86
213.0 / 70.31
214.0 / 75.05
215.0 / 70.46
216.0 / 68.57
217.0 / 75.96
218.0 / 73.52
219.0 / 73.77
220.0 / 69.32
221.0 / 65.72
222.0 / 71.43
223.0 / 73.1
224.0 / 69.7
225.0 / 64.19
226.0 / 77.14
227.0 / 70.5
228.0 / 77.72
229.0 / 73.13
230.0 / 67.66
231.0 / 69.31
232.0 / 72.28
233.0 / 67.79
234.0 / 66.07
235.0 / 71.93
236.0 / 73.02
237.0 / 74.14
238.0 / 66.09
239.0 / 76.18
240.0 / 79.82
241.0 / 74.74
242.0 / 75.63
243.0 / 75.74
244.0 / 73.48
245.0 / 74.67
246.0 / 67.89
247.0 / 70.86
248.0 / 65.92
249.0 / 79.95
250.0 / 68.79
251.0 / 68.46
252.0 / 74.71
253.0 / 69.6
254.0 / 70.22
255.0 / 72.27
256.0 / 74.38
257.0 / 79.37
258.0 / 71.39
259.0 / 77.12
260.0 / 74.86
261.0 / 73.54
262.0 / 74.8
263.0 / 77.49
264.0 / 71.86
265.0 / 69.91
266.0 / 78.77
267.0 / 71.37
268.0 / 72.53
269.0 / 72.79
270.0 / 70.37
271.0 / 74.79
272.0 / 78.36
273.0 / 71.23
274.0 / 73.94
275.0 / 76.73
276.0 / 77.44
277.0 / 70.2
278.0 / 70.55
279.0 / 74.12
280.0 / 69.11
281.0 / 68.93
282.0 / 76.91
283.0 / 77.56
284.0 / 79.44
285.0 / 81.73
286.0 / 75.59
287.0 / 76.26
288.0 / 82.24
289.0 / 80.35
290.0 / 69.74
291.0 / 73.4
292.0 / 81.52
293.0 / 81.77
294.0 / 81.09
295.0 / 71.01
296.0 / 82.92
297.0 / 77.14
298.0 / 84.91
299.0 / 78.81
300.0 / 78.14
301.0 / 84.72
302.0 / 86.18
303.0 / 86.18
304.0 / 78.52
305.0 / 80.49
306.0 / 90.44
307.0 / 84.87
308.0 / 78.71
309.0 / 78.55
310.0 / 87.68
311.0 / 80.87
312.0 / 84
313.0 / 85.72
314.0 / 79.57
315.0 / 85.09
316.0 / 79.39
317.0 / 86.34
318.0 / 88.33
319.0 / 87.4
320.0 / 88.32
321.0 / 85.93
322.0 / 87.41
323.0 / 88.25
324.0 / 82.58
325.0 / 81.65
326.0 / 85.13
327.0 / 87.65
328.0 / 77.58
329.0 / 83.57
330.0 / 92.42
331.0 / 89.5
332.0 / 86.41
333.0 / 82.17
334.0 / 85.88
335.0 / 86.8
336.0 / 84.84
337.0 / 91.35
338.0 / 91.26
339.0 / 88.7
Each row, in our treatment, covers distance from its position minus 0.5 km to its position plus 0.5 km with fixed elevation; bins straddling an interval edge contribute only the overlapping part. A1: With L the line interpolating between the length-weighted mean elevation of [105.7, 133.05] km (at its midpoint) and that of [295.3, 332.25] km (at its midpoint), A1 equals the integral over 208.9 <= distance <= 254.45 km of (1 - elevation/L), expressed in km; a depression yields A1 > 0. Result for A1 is 6.9 km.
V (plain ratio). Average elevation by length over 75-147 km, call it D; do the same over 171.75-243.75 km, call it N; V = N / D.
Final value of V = 0.8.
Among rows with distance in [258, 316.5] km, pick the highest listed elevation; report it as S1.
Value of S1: 90.44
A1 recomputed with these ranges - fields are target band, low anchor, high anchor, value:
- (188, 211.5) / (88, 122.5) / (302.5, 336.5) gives 3.9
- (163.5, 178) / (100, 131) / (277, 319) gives 2.3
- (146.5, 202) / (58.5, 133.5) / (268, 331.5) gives 8.3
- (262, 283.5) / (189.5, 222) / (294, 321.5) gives 1.4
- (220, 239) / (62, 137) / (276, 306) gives 2.3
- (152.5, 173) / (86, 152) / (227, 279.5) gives 1.8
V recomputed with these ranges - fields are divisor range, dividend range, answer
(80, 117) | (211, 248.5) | 0.86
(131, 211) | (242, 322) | 1.06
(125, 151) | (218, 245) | 0.89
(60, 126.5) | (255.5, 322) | 0.91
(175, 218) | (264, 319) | 1.11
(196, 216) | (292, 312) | 1.16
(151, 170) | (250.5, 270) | 1.00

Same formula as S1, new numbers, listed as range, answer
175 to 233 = 77.72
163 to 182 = 74.94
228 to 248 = 79.82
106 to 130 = 94.99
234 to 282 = 79.95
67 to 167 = 97.03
